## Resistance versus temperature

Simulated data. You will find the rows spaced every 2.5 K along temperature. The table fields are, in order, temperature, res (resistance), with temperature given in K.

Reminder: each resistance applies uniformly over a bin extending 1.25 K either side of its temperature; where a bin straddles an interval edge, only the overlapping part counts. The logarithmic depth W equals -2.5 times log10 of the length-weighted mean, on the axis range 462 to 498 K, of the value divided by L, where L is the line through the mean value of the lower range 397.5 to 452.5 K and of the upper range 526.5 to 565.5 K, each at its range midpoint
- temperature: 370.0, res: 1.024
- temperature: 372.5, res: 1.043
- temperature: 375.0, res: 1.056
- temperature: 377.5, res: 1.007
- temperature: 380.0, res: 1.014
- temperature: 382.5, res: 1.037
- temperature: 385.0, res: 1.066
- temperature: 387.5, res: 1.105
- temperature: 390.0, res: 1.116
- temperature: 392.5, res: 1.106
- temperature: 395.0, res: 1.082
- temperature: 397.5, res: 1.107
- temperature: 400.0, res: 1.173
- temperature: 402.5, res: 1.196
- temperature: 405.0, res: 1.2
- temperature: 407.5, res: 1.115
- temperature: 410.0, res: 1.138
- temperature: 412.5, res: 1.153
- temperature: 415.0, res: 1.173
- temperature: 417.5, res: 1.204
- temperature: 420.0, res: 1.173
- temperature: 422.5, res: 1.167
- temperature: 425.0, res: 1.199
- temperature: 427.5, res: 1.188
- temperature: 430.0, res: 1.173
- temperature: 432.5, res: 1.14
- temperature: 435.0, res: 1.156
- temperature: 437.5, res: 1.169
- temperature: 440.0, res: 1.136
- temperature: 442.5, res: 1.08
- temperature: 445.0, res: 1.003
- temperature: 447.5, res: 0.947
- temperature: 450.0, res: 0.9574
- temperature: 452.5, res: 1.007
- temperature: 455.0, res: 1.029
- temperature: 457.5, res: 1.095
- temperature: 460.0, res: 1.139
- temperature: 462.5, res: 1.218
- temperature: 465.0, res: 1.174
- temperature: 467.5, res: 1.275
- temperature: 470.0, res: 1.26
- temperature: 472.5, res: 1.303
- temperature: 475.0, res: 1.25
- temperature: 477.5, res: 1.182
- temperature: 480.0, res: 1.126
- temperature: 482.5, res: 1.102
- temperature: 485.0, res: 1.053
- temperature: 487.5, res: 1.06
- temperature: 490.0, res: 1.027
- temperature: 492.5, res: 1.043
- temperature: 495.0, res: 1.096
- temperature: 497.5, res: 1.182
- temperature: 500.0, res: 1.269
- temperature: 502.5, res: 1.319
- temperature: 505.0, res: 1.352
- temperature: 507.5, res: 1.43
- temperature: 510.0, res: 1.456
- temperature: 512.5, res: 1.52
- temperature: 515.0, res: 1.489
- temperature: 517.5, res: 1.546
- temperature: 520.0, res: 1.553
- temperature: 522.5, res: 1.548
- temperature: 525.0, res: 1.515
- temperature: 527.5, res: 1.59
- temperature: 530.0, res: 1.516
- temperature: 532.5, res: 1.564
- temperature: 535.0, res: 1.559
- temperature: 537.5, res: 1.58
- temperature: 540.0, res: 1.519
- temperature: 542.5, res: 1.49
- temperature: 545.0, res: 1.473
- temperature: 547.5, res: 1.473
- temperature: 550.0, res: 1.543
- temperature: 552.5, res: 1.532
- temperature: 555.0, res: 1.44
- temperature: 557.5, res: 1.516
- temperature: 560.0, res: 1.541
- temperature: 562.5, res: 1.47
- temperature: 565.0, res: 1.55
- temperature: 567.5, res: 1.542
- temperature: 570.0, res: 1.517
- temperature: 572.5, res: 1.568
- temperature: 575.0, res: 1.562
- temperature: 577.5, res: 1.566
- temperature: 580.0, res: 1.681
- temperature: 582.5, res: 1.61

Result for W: 0.13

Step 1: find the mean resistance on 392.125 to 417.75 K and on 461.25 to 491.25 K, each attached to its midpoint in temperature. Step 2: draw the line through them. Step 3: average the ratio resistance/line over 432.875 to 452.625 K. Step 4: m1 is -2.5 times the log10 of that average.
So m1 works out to 0.09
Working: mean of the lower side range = 1.15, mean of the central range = 1.06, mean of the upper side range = 1.17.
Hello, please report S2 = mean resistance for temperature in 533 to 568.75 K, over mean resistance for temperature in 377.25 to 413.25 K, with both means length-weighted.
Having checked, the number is 1.37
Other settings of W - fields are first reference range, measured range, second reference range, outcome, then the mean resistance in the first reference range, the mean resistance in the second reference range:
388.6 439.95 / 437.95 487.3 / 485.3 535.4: 0.13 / 1.16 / 1.37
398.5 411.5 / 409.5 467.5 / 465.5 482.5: 0.06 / 1.16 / 1.22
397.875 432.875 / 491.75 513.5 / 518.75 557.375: 0.10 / 1.17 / 1.53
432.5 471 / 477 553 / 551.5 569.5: -0.02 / 1.11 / 1.51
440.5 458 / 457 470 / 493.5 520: -0.08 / 1.02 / 1.37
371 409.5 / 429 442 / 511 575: 0.07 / 1.1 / 1.53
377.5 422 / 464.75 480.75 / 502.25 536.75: 0.10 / 1.12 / 1.5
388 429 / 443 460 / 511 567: 0.24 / 1.15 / 1.52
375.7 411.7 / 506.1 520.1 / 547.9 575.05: -0.07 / 1.1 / 1.52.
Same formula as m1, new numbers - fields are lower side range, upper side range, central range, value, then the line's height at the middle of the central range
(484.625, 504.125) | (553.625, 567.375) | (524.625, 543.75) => -0.138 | 1.36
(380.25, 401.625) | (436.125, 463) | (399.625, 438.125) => -0.084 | 1.08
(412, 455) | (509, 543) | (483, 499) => 0.262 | 1.38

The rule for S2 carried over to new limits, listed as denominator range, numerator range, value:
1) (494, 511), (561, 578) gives 1.18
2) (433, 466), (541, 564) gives 1.38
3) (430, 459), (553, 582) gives 1.44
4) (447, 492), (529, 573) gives 1.35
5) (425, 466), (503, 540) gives 1.37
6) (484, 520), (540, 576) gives 1.18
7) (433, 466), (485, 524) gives 1.21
